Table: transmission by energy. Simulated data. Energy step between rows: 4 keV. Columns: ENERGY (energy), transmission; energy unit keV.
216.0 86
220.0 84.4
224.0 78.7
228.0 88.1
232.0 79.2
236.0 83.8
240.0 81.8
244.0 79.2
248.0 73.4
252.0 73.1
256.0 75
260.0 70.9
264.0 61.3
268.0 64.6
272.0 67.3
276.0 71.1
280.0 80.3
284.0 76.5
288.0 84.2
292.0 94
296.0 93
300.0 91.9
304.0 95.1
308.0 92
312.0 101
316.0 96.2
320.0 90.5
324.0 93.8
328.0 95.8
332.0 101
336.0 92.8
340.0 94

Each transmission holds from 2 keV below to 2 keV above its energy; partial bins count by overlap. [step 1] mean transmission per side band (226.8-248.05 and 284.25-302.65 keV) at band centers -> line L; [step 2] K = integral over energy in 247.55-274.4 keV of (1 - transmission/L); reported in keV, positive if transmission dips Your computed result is 4.9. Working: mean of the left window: 81.3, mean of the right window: 89.6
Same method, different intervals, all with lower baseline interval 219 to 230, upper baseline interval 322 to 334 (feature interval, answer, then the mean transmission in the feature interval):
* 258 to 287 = 6.2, 70.8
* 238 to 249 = 1.0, 78.6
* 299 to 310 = 0.1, 93.1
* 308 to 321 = -0.1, 95.7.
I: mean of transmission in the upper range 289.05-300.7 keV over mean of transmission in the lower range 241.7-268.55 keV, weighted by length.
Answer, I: 1.3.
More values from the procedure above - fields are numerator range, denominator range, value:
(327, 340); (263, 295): 1.27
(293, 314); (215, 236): 1.14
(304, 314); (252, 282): 1.37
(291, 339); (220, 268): 1.24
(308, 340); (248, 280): 1.36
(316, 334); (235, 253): 1.22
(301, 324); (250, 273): 1.38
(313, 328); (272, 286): 1.26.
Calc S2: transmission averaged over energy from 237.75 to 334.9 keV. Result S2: 83.5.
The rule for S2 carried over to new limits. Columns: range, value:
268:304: 82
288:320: 93.8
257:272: 66.5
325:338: 96.3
